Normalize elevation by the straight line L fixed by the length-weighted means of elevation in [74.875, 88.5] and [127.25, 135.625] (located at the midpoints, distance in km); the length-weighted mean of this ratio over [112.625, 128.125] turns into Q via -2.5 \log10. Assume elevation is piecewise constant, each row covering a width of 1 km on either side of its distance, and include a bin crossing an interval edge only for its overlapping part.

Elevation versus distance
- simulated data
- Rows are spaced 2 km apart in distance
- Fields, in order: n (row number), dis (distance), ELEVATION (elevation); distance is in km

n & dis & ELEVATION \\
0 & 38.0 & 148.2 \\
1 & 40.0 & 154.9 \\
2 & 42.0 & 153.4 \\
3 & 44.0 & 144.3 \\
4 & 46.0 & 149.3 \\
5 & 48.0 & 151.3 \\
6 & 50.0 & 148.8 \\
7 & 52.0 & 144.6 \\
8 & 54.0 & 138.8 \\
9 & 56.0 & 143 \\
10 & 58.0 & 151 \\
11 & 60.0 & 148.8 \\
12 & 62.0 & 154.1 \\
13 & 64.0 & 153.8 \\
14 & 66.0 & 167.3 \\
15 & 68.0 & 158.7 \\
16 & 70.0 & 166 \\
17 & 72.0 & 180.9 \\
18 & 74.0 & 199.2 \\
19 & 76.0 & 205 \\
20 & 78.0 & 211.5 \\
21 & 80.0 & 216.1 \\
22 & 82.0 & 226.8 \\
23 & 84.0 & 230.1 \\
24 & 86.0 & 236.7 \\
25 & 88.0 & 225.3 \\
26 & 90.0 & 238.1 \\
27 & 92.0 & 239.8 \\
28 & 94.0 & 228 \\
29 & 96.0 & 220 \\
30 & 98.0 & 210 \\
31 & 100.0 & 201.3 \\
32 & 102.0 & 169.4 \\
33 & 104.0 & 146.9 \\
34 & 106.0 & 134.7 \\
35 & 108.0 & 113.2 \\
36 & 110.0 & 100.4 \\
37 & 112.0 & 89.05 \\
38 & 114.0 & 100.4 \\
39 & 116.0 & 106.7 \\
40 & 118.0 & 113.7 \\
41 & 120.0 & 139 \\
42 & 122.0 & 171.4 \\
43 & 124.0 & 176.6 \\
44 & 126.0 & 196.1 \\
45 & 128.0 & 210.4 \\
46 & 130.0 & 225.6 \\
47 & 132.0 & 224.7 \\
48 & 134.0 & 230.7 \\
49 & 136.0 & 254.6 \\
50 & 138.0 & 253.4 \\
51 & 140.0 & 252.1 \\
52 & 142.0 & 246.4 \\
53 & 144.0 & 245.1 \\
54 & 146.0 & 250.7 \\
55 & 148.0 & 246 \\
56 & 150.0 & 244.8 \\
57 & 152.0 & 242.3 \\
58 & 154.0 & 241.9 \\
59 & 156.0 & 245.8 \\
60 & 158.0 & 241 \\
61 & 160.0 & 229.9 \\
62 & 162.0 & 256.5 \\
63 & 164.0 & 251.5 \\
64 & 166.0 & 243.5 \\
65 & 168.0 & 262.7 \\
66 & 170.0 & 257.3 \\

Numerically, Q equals 0.46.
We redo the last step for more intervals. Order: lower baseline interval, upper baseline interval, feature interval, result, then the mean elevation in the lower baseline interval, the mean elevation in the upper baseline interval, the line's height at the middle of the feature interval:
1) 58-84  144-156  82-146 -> 0.12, 183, 245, 217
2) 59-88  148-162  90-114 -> 0.23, 191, 242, 209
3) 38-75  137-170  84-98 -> -0.22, 156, 247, 188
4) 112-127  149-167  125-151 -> -0.25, 140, 244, 190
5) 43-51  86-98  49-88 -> 0.05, 148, 229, 187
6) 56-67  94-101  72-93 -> -0.17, 154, 213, 188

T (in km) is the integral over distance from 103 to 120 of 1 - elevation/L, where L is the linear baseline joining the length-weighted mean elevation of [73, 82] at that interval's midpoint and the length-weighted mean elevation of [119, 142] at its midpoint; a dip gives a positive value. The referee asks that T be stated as 7.8 km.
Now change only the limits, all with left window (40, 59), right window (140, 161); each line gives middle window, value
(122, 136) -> 0.8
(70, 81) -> -1.7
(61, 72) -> 0.1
